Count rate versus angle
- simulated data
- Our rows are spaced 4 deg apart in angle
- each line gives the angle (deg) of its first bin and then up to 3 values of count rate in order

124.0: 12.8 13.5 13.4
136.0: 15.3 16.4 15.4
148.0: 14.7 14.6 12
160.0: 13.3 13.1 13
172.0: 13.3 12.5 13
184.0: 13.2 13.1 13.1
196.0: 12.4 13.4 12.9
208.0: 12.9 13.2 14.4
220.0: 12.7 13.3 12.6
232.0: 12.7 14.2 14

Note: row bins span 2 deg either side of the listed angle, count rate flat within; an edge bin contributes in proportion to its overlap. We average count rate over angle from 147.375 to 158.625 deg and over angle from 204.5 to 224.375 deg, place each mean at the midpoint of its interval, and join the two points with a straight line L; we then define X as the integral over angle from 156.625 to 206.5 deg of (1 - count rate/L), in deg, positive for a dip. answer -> 1.7 deg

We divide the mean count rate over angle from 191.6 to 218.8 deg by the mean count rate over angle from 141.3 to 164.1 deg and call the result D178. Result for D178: 0.94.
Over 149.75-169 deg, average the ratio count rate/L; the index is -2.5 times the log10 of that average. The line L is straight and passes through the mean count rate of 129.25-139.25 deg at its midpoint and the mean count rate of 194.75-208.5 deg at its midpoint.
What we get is 0.06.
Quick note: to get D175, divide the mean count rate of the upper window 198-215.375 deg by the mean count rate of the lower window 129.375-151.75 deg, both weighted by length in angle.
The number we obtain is 0.88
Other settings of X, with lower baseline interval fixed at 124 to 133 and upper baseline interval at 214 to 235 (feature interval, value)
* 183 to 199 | 0.33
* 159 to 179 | 0.35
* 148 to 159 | -0.23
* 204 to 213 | 0.14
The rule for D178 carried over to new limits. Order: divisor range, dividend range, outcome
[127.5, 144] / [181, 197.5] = 0.87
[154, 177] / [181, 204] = 1.01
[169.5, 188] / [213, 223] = 1.04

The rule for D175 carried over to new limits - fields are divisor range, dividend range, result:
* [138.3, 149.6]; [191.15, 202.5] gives 0.84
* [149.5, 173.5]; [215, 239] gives 1.00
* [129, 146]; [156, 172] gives 0.87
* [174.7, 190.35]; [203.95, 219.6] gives 1.03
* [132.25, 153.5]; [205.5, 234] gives 0.87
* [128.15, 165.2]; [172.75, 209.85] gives 0.91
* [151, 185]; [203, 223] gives 1.01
